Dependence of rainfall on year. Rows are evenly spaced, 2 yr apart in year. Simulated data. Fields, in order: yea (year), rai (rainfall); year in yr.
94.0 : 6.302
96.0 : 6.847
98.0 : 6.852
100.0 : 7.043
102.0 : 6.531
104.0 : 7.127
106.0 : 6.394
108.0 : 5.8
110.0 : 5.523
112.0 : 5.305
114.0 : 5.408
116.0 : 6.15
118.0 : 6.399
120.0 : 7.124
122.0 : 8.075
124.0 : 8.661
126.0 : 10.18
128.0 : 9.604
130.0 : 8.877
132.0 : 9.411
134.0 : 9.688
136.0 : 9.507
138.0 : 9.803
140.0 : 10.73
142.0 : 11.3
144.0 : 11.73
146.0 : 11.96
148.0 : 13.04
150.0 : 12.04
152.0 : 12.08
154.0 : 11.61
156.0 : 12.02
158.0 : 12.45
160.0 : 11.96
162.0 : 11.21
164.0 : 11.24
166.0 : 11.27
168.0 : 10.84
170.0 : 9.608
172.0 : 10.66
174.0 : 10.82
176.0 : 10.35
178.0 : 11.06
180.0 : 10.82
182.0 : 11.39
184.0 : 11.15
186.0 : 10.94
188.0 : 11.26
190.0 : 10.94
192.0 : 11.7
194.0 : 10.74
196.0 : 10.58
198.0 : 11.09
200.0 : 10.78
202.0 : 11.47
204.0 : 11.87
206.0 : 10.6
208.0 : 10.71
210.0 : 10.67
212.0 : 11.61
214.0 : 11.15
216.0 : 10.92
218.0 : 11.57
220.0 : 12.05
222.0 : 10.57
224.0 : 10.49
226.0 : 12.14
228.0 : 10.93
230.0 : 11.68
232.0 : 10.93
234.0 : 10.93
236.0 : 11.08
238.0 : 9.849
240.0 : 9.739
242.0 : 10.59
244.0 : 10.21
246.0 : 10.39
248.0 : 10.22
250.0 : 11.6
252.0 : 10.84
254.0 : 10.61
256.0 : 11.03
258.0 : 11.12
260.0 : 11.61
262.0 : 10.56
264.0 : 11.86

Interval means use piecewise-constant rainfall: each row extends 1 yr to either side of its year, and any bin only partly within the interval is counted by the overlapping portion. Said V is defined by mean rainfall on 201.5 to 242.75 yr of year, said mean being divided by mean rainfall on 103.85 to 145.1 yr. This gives 1.33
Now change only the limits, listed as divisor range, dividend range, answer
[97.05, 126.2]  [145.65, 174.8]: 1.71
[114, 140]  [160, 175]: 1.27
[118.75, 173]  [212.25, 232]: 1.06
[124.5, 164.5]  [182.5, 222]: 1.01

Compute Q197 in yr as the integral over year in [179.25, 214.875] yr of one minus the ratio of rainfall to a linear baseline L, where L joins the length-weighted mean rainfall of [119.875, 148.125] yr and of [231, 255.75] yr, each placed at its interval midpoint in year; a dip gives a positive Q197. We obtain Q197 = -2.6 yr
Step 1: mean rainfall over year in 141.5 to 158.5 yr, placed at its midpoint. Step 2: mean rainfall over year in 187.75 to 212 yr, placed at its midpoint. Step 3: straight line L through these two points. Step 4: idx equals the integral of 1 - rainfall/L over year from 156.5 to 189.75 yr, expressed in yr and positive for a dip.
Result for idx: 1.44 yr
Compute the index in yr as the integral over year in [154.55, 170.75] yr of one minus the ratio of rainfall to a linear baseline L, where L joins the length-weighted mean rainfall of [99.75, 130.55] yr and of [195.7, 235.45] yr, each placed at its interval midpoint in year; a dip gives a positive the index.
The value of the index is -4.2 yr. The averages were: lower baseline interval 7.11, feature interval 11.4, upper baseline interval 11.1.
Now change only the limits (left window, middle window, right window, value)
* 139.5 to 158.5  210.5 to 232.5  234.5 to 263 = -0.5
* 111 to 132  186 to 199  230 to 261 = -2.2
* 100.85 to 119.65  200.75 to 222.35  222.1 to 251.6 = -3.0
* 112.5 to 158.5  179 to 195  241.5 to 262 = -1.3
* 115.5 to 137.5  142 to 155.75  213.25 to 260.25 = -4.5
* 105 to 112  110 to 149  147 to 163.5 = -1.3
